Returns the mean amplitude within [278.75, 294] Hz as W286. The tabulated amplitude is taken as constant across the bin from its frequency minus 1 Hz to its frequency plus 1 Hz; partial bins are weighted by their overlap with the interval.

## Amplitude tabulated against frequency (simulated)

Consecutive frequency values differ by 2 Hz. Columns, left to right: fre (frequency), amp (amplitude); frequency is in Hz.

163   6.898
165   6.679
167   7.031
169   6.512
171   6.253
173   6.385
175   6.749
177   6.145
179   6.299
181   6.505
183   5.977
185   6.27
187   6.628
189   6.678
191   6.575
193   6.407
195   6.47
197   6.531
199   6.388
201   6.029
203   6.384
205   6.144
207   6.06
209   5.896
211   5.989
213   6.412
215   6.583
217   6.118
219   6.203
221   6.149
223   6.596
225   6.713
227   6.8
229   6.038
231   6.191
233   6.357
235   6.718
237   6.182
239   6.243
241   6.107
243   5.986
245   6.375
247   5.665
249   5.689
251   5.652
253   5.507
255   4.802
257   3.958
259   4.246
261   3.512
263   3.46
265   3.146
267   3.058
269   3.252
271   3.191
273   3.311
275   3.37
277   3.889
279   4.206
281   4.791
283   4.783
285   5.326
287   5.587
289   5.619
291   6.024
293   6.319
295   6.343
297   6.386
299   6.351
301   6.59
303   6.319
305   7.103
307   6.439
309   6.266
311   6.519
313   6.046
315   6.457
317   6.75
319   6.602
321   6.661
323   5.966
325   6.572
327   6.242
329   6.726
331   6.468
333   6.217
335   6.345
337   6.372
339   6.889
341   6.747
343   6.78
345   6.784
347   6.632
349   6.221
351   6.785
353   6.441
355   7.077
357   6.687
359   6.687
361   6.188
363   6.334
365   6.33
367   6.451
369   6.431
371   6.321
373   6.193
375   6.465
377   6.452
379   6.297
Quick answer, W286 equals 5.39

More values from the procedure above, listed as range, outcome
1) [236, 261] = 5.45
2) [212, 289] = 5.22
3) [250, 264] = 4.45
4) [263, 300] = 4.69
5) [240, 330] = 5.4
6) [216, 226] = 6.36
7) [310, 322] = 6.51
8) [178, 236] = 6.35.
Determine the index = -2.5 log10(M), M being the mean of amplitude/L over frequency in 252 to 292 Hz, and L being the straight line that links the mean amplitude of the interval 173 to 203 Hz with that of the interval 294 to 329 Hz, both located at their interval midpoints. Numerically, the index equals 0.451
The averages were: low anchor 6.4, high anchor 6.46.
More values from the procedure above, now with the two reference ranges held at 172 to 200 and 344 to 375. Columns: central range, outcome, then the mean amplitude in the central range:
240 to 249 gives 0.080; 6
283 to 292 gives 0.168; 5.54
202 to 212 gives 0.060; 6.09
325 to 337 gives 0.013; 6.41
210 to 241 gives 0.017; 6.34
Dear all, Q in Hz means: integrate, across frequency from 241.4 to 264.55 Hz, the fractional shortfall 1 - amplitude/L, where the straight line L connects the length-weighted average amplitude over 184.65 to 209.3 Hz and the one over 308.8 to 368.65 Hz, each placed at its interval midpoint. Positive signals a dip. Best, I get 5.2 Hz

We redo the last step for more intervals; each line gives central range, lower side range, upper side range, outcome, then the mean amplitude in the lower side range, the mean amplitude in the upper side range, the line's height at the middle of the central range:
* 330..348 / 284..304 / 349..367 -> -0.5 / 6.09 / 6.54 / 6.41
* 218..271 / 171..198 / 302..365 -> 9.0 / 6.43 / 6.52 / 6.46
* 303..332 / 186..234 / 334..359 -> 0.5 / 6.35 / 6.65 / 6.58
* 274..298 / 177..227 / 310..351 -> 4.6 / 6.34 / 6.51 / 6.45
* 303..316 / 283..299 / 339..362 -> -0.7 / 5.9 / 6.65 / 6.13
